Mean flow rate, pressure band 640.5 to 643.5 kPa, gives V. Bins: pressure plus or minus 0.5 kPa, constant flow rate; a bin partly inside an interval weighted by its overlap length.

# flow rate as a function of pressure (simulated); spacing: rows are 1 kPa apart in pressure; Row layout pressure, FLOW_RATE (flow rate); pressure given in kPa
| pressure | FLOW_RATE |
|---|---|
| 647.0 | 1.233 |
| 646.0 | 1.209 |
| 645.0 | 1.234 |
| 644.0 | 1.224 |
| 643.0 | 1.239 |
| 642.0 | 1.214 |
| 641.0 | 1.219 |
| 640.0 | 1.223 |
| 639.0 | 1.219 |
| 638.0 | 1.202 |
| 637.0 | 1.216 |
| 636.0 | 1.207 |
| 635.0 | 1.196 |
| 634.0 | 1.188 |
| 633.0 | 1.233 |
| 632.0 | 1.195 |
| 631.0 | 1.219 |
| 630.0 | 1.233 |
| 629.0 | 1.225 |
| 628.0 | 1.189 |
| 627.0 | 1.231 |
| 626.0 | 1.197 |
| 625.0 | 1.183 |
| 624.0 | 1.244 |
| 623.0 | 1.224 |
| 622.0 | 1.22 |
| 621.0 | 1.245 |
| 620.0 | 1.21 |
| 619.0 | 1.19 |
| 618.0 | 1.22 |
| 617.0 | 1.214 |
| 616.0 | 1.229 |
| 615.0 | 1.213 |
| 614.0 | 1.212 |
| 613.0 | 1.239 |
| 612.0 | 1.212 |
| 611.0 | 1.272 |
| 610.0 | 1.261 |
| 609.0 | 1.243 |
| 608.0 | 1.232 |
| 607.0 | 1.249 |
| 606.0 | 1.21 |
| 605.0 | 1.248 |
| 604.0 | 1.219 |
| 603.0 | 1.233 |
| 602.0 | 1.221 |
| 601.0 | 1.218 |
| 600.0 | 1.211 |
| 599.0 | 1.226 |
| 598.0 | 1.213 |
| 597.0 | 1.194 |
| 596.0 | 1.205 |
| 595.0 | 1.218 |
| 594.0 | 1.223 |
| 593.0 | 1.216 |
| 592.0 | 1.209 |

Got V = 1.22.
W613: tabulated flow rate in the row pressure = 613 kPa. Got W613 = 1.239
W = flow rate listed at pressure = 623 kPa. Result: 1.224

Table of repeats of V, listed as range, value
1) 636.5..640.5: 1.22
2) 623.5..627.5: 1.21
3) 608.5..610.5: 1.25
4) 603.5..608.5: 1.23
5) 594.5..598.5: 1.21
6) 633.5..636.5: 1.2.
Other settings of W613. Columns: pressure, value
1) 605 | 1.248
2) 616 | 1.229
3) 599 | 1.226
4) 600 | 1.211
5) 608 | 1.232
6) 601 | 1.218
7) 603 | 1.233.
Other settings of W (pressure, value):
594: 1.223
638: 1.202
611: 1.272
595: 1.218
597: 1.194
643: 1.239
